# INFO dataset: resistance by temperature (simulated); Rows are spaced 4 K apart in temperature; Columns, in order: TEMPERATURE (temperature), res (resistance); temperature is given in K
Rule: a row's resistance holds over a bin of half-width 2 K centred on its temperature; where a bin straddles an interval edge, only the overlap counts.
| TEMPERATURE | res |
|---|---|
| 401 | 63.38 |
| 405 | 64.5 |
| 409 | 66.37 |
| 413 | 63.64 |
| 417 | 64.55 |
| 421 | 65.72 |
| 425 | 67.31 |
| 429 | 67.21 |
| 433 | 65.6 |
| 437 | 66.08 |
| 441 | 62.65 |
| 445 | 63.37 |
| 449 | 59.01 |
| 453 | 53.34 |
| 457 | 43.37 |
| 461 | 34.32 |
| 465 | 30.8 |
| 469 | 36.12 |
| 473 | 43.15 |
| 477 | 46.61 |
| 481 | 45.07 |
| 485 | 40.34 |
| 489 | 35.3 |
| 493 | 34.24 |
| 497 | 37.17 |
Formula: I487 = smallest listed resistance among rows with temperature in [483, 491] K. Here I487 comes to 35.3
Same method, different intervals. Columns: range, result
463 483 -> 30.8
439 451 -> 59.01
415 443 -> 62.65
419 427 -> 65.72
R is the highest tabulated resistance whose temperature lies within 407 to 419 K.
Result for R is 66.37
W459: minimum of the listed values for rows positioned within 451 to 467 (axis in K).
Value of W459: 30.8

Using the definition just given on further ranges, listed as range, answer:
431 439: 65.6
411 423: 63.64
